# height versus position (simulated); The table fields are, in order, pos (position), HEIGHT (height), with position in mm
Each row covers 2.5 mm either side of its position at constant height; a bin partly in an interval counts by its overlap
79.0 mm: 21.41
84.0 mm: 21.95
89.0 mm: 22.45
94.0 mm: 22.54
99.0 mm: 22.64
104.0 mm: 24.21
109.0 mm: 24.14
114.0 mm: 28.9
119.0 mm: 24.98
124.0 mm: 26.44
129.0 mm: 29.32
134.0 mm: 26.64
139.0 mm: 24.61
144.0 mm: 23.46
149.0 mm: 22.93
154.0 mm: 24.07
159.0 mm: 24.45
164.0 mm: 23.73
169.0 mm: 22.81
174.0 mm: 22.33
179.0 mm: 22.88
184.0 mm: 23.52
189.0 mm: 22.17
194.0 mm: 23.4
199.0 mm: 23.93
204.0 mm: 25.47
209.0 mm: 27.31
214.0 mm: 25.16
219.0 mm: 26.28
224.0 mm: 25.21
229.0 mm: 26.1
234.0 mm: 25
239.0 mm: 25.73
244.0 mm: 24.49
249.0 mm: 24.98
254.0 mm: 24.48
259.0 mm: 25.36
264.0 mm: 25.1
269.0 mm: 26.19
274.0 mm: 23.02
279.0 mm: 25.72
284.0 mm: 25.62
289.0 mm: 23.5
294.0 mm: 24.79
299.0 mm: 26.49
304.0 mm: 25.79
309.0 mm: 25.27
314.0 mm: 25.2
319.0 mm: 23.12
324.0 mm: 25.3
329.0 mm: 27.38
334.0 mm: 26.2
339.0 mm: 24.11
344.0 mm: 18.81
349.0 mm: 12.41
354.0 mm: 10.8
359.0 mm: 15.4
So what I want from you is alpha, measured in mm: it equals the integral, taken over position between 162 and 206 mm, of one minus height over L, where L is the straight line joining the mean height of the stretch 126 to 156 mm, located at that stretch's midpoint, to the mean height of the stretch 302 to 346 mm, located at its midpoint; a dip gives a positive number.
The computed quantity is 3.06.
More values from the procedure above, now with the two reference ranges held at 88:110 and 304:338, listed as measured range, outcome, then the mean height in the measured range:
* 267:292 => 0.19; 24.8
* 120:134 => -2.32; 27.3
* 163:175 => 0.47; 22.9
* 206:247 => -2.02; 25.6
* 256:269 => -0.30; 25.4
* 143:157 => 0.10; 23.5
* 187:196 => 0.49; 22.8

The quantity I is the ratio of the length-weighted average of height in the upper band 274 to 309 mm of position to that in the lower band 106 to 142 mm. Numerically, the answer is 1.0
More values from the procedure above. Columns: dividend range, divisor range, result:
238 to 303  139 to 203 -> 1.07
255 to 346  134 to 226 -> 1.03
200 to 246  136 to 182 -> 1.09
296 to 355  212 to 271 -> 0.90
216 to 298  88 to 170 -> 1.02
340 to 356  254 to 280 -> 0.60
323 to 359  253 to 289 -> 0.81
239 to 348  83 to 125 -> 1.02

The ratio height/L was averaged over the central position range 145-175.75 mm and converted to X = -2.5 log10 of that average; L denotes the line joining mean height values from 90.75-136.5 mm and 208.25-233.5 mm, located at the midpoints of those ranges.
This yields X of 0.10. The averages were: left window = 25.5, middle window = 23.4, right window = 25.8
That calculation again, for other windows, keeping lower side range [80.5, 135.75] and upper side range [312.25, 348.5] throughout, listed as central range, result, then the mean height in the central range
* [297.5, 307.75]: -0.10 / 26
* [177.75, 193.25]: 0.07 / 22.9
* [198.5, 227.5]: -0.06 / 25.7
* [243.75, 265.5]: -0.04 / 24.9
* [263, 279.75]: -0.04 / 24.9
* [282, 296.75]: -0.04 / 24.6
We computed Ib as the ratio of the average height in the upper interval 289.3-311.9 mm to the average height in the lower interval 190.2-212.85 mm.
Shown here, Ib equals 1.02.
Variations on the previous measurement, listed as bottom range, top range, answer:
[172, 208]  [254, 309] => 1.07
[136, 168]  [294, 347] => 1.03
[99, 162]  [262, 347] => 0.98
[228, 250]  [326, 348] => 0.93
